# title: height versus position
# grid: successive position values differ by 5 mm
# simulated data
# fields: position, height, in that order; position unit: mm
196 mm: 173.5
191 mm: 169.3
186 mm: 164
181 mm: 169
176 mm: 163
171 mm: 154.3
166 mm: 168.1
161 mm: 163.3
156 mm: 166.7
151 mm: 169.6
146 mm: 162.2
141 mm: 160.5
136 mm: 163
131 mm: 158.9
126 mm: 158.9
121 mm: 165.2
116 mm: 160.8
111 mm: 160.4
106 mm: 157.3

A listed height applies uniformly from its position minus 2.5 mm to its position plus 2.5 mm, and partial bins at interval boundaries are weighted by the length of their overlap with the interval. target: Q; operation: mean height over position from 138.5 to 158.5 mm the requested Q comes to 165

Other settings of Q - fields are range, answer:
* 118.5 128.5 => 162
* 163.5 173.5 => 161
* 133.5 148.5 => 162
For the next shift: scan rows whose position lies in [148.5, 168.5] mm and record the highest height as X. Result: 169.6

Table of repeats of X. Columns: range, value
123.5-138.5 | 163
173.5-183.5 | 169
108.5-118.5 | 160.8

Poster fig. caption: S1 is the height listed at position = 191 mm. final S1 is 169.3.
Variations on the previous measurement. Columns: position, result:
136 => 163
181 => 169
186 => 164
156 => 166.7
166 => 168.1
